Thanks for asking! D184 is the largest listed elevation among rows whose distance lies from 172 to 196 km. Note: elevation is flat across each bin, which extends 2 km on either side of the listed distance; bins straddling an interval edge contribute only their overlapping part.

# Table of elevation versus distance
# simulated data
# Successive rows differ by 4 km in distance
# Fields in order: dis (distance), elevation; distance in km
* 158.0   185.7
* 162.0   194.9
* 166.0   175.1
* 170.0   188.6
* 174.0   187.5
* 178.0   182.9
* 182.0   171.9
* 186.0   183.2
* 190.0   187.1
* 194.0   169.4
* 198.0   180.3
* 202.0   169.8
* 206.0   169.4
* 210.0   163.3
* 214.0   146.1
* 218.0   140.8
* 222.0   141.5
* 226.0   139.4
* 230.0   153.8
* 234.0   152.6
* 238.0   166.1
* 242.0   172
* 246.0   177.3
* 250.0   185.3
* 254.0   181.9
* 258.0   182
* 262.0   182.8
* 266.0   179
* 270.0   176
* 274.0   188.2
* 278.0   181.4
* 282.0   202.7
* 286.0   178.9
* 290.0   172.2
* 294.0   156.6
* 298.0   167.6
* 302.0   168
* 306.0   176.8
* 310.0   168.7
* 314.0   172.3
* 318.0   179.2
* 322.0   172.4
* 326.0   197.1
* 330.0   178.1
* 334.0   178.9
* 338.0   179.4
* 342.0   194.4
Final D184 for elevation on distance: 187.5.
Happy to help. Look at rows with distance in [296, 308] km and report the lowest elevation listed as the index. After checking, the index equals 167.6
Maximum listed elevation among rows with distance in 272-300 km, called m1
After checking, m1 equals 202.7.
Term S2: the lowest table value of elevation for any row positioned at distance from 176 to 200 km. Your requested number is 169.4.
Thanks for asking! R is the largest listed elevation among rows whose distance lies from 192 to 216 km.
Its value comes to 180.3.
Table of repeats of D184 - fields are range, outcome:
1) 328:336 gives 178.9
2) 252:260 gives 182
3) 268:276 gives 188.2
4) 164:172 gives 188.6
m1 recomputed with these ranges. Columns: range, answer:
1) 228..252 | 185.3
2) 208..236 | 163.3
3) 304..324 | 179.2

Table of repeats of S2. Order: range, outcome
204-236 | 139.4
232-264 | 152.6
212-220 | 140.8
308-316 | 168.7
